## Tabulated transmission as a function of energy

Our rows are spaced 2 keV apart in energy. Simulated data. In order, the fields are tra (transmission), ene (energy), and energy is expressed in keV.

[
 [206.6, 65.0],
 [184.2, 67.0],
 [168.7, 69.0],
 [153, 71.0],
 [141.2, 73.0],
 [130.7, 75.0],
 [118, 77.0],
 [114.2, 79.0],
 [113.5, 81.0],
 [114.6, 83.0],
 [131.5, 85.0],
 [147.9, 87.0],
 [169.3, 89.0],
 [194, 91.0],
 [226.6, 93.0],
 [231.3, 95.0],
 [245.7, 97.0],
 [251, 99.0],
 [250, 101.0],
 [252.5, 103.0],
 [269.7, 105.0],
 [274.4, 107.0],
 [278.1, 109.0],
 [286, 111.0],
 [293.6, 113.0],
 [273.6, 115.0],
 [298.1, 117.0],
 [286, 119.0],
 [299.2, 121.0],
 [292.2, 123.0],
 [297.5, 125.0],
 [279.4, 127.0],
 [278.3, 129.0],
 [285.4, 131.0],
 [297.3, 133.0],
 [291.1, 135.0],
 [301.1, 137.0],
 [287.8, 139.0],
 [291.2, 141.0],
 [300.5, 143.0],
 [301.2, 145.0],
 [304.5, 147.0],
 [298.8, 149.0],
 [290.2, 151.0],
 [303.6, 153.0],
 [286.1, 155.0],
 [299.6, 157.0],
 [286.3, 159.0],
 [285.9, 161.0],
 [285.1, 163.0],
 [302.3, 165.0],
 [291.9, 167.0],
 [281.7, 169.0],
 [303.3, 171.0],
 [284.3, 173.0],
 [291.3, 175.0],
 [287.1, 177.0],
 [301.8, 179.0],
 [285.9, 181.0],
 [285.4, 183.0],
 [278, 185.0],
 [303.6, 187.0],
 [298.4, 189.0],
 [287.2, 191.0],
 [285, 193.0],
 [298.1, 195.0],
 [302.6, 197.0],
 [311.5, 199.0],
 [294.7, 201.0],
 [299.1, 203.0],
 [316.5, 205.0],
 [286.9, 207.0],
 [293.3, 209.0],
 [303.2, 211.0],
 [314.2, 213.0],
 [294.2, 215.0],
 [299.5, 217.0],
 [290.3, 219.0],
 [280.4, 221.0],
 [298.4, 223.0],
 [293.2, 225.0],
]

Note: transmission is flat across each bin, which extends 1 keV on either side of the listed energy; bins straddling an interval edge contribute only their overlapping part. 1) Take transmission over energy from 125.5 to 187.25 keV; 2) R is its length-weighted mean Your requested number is 292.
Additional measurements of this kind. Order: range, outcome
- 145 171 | 294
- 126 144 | 290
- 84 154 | 267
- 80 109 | 208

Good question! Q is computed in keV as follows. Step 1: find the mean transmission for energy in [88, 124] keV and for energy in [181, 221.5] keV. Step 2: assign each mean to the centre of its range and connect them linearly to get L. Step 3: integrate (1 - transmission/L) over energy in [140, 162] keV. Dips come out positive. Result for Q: -1.5 keV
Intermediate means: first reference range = 260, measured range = 295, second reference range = 296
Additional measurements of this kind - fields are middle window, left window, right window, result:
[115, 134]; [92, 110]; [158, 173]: -1.6 keV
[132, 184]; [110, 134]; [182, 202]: -0.3 keV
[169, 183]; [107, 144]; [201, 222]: 0.2 keV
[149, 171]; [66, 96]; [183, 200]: -3.2 keV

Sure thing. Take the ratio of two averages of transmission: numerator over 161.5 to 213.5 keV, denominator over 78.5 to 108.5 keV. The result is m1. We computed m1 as 1.46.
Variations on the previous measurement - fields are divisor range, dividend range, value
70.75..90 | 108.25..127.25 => 2.18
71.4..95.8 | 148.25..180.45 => 1.92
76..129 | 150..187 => 1.26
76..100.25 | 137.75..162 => 1.71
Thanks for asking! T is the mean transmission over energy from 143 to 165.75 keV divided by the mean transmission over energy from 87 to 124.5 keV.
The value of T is 1.15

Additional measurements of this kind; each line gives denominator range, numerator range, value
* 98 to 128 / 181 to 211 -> 1.06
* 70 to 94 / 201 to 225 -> 2.03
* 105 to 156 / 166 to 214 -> 1.02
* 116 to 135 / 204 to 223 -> 1.02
